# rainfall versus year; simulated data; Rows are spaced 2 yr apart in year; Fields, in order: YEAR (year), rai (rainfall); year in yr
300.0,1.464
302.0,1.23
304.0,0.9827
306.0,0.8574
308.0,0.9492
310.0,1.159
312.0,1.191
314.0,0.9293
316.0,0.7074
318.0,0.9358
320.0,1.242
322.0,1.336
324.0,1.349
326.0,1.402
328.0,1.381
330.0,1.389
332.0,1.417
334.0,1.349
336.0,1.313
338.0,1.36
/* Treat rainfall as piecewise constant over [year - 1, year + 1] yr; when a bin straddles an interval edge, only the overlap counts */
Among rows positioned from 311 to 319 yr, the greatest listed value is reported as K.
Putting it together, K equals 1.191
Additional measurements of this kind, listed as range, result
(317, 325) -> 1.349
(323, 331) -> 1.402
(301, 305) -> 1.23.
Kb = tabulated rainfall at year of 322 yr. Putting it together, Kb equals 1.336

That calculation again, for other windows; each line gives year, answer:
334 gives 1.349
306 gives 0.8574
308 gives 0.9492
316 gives 0.7074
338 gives 1.36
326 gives 1.402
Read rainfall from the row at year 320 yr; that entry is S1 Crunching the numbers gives 1.242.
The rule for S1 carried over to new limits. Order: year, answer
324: 1.349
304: 0.9827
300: 1.464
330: 1.389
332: 1.417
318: 0.9358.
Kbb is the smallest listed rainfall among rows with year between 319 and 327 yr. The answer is 1.242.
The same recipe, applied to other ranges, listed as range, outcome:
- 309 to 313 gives 1.159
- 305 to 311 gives 0.8574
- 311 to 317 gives 0.7074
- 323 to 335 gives 1.349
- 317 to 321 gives 0.9358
